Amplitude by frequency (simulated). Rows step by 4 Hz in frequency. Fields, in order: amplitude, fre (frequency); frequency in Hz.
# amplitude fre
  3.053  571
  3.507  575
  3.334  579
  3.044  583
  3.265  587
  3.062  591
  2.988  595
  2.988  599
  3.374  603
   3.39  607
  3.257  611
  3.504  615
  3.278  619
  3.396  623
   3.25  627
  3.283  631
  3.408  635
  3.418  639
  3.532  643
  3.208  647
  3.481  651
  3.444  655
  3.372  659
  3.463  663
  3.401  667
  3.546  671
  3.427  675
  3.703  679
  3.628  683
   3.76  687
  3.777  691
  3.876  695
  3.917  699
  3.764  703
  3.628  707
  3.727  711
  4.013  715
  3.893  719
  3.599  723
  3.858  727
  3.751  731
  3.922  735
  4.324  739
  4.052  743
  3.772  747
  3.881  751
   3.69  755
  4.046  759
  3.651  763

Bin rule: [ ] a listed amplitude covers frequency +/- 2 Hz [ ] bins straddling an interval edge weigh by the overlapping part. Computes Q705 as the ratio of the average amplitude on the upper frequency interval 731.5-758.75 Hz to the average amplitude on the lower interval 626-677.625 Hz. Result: 1.2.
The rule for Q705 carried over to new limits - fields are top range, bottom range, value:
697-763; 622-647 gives 1.15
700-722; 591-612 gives 1.19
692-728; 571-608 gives 1.19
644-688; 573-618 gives 1.07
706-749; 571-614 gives 1.20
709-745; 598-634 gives 1.18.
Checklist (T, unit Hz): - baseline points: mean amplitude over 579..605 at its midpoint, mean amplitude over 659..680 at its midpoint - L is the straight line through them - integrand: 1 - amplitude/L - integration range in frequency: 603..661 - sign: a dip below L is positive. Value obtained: -1.0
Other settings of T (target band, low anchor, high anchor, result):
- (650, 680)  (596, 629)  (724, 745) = 0.9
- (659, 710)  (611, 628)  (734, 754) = 0.4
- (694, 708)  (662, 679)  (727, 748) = -0.4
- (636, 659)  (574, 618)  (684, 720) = 0.7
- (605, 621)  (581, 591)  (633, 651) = -0.5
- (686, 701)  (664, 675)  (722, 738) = -1.0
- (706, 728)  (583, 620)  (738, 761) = 0.0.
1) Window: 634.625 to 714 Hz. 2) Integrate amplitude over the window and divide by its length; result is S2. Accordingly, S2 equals 3.58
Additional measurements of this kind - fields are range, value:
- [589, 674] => 3.34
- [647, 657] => 3.41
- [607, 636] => 3.34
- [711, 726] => 3.82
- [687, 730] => 3.8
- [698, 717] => 3.8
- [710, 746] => 3.91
